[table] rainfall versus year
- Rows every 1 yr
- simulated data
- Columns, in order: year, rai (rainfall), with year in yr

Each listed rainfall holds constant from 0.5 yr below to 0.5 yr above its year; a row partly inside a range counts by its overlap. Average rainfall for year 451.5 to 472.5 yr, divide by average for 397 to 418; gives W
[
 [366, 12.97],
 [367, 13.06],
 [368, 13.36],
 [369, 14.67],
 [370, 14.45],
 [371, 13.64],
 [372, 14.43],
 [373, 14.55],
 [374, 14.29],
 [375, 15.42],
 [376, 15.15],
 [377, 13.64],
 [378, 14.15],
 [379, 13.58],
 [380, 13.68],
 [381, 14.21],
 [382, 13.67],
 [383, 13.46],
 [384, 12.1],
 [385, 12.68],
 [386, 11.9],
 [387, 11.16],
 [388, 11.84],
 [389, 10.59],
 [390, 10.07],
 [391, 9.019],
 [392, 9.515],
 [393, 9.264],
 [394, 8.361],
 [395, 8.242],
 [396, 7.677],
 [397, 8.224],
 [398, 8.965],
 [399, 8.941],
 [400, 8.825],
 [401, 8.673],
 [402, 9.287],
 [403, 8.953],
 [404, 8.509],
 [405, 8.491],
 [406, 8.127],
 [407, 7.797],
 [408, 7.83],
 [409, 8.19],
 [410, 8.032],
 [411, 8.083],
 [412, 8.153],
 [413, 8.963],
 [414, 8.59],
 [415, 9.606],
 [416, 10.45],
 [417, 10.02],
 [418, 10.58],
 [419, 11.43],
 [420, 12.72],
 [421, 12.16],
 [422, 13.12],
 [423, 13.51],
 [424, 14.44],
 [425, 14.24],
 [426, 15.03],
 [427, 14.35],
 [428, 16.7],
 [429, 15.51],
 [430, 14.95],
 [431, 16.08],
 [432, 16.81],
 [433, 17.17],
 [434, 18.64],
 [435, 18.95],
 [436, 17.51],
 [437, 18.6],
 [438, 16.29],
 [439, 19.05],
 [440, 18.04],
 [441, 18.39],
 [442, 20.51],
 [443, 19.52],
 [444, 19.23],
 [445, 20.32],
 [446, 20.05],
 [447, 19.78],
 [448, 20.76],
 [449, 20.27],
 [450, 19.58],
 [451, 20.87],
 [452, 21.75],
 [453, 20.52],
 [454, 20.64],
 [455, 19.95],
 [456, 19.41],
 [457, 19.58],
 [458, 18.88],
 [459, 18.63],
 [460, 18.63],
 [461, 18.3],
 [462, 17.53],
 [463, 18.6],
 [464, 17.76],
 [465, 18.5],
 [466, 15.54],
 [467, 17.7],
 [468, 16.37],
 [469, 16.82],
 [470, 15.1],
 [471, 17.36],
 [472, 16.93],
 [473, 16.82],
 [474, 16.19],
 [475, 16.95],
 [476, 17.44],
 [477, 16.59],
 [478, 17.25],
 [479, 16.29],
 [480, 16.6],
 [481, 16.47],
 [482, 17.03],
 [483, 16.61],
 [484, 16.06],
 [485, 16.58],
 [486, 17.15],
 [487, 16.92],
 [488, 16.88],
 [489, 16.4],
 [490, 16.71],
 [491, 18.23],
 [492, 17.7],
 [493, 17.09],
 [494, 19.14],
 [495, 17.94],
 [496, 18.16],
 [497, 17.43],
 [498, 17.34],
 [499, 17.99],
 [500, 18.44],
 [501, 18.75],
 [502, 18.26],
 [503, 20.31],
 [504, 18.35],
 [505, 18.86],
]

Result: 2.09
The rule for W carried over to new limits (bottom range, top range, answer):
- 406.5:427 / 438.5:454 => 1.86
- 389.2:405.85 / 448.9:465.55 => 2.19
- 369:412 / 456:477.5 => 1.60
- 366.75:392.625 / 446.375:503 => 1.38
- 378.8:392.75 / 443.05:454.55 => 1.71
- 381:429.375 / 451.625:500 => 1.67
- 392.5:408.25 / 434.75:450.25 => 2.25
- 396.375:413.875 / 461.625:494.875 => 2.01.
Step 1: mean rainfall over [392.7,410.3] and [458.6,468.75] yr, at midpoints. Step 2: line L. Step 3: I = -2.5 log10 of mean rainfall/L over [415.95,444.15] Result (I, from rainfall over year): -0.22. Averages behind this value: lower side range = 8.46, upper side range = 17.7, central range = 15.7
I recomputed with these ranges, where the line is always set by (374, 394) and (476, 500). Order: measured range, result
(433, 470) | -0.22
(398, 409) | 0.47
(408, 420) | 0.42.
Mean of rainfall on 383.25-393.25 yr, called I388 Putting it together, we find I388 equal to 10.9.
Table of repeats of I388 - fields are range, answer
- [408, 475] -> 16.2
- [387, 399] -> 9.32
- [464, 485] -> 16.8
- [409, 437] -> 13.2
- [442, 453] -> 20.2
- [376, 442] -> 12.2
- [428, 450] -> 18.4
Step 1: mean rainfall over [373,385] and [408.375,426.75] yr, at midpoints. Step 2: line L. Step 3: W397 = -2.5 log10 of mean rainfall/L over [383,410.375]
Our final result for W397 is 0.32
